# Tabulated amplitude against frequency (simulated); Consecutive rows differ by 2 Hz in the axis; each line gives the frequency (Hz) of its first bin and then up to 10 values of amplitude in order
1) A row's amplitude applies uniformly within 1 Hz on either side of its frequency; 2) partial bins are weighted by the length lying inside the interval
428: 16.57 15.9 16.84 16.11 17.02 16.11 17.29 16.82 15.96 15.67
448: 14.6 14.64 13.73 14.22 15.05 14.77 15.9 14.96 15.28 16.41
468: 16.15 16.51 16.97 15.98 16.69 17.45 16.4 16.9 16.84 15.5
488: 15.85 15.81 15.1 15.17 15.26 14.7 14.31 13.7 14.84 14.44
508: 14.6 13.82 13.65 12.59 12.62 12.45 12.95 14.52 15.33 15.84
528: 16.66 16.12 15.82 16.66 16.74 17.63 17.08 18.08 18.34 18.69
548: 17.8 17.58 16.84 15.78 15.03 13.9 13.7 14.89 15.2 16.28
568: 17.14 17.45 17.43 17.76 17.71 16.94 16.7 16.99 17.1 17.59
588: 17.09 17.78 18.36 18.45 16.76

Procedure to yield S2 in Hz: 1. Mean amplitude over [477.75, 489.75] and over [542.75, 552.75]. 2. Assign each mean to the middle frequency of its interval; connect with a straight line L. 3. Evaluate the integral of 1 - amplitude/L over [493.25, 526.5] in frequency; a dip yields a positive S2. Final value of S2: 5.6 Hz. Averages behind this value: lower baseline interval 16.4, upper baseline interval 17.9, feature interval 14.1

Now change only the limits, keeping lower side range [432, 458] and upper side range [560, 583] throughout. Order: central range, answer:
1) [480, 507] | 1.2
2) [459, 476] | -0.3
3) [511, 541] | 2.2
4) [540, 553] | -1.1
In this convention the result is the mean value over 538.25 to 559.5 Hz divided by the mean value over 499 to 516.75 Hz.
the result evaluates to 1.2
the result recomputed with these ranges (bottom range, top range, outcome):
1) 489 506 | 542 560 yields 1.12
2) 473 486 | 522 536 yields 0.96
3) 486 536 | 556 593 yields 1.13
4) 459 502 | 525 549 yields 1.08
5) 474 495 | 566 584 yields 1.06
